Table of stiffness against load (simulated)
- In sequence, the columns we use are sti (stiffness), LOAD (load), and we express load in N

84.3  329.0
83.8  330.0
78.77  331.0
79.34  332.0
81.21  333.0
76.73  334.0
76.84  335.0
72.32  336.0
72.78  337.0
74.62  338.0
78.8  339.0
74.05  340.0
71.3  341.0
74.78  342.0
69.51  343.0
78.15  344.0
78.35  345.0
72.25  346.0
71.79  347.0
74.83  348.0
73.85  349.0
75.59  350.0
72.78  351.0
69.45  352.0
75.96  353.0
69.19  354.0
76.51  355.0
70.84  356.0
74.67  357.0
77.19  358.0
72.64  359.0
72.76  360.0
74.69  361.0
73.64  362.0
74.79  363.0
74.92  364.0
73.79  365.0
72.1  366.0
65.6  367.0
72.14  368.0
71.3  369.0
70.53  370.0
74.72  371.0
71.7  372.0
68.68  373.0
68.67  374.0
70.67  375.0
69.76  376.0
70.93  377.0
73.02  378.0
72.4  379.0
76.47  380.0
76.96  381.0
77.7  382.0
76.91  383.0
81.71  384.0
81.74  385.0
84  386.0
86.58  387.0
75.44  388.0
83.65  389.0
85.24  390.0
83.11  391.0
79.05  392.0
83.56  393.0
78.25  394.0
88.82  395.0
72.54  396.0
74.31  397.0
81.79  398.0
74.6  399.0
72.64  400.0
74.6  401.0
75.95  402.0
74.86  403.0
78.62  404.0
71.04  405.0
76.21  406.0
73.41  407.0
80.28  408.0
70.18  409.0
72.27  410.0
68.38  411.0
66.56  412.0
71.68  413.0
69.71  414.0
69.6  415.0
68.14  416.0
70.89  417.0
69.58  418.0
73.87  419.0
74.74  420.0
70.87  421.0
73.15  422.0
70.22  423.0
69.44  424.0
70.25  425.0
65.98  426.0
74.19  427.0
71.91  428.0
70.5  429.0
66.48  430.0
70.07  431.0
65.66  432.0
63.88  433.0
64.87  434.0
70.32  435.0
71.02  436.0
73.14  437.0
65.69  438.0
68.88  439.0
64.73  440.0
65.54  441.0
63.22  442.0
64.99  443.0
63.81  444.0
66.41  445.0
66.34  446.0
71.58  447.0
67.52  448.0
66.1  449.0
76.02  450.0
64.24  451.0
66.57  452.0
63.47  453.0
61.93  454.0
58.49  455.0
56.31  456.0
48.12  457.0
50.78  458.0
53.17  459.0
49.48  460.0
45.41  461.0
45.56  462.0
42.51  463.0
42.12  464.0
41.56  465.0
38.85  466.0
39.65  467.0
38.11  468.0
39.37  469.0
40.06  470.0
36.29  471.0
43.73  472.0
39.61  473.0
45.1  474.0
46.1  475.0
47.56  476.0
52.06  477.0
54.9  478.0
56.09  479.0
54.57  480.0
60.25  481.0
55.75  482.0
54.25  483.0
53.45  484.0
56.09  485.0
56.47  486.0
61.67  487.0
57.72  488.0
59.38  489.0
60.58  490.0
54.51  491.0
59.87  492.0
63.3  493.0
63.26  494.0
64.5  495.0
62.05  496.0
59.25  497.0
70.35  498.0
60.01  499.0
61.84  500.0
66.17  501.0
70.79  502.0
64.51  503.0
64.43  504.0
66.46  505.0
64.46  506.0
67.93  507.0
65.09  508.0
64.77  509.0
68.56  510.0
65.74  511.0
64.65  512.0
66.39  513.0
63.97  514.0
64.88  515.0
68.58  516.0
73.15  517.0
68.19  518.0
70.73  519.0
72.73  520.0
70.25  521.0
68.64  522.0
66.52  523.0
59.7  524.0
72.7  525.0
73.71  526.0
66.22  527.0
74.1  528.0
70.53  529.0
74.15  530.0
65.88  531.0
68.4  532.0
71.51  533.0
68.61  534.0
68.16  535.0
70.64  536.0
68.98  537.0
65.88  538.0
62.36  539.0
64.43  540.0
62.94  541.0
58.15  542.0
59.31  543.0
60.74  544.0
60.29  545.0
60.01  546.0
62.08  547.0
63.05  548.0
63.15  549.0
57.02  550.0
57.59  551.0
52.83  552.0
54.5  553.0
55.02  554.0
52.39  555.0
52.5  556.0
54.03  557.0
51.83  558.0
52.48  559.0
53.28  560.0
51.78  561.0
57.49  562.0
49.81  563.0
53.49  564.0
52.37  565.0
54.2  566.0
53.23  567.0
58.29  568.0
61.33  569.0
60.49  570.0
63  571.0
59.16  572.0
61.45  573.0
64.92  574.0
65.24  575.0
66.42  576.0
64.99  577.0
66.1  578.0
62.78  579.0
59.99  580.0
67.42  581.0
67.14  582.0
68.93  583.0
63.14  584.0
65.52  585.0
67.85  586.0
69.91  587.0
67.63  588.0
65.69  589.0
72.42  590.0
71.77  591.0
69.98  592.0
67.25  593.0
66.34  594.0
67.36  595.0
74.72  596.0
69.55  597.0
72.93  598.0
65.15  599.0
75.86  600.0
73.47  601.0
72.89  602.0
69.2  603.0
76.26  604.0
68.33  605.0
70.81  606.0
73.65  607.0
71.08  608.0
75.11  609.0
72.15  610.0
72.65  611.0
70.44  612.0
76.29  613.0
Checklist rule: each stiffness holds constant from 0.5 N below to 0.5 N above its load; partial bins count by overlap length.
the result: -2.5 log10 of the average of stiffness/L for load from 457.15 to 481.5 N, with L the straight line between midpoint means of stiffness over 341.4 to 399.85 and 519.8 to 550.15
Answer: 0.45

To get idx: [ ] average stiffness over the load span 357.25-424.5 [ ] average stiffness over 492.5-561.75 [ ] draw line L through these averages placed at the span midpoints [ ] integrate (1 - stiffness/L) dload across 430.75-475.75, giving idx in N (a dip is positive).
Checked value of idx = 8.6 N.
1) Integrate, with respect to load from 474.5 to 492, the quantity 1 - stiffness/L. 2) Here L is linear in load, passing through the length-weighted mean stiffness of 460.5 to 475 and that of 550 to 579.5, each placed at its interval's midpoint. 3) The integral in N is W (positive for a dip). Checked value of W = -4.6 N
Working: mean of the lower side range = 41.4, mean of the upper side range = 57.3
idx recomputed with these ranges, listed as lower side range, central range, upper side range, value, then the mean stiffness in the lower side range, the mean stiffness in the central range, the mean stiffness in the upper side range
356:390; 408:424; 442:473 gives -1.8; 74.7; 70.9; 53.5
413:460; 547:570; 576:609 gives 4.4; 66.7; 55.3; 69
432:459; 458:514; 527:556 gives 7.5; 64.6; 55.4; 63.2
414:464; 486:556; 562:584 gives -2.1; 64.8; 64.4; 61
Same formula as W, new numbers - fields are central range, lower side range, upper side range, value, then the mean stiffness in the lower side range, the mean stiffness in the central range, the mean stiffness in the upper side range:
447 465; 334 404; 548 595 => 3.3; 75.2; 56.4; 60.8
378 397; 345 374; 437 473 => -3.4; 72.8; 79.9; 55.4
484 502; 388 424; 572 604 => 2.6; 74.9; 61.1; 67.9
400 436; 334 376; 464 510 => -3.5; 73.2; 71.1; 55.6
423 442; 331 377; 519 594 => 0.3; 73.5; 68.4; 63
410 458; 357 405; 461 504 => -2.5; 75.8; 67.4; 53.4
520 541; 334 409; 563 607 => -0.1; 75.2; 68.5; 65.8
